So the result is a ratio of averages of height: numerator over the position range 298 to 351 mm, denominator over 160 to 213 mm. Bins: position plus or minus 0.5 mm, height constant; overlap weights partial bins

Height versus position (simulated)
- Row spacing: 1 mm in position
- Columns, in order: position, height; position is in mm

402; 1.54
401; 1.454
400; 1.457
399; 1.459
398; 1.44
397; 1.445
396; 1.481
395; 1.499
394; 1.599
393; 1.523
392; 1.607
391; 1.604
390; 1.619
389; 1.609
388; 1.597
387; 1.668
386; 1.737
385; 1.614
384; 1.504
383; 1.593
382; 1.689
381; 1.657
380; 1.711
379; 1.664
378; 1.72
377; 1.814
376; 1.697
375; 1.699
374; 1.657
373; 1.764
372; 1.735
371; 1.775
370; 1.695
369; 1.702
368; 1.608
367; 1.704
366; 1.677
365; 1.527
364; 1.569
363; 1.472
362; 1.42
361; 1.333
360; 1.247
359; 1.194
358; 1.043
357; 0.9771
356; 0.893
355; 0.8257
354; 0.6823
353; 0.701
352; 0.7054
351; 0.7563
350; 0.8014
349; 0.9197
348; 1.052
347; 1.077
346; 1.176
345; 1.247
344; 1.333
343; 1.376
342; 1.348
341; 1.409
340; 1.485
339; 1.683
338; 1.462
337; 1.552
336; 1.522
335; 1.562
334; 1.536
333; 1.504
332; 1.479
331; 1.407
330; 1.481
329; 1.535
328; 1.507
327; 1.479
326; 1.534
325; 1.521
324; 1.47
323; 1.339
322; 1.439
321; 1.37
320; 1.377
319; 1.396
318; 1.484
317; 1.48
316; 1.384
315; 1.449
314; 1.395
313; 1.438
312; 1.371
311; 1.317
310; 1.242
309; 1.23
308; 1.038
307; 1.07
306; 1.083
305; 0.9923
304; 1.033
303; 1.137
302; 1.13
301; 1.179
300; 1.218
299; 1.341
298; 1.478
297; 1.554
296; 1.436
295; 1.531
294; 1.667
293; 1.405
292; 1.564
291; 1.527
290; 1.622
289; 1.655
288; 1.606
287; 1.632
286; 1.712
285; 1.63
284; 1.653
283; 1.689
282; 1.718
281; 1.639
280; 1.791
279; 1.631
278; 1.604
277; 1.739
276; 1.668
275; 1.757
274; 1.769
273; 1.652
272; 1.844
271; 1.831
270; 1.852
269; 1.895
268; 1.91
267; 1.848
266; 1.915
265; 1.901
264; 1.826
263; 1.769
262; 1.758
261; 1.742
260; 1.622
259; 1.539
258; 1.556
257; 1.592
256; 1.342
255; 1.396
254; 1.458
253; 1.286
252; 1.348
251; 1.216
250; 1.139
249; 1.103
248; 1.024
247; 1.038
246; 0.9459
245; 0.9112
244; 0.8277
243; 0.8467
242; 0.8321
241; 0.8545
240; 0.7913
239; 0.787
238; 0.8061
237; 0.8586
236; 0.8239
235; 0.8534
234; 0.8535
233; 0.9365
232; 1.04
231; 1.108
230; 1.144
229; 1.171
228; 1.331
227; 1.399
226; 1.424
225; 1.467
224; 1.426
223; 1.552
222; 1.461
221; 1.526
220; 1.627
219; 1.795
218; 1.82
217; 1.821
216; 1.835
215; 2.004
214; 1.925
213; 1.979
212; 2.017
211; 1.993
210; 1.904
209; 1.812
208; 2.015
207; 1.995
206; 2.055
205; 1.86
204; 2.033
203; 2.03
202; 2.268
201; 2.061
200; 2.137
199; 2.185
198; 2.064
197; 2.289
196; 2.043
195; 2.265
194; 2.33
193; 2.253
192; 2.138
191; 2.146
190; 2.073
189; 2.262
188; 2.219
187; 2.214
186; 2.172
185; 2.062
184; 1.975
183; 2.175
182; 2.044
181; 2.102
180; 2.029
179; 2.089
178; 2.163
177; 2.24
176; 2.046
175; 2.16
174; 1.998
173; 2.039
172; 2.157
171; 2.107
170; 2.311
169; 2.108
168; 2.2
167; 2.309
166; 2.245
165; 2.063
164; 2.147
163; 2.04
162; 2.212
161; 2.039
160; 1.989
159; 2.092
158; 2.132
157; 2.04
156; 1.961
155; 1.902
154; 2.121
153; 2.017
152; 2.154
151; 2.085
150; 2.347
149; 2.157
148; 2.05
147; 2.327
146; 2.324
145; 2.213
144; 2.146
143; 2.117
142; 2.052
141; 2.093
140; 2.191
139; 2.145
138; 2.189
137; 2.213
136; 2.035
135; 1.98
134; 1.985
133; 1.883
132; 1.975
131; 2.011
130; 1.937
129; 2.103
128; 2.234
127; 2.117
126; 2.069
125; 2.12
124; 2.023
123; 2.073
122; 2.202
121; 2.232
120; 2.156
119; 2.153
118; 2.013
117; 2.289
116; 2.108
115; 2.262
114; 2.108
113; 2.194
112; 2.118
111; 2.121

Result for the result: 0.63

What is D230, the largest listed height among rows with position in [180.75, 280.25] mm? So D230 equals 2.33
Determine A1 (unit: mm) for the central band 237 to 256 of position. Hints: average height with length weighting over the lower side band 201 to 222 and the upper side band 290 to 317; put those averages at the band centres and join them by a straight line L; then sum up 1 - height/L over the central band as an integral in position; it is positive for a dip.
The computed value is 7.3 mm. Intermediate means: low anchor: 1.91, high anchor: 1.32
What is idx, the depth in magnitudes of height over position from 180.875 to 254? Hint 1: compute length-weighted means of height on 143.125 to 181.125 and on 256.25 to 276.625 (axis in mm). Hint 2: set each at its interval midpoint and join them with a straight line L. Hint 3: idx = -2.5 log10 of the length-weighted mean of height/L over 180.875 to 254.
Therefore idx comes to 0.21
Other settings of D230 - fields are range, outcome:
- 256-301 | 1.915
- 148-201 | 2.347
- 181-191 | 2.262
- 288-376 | 1.775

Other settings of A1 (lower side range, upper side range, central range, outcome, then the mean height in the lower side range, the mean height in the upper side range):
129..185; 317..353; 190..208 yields -1.8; 2.11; 1.34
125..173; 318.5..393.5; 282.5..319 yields 4.9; 2.11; 1.43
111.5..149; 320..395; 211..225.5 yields 0.9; 2.12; 1.44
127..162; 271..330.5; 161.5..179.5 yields -1.4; 2.1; 1.47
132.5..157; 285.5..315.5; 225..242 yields 6.8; 2.11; 1.37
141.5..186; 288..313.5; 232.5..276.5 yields 6.3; 2.12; 1.34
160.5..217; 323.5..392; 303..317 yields 3.3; 2.1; 1.43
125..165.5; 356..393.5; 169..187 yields -0.8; 2.1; 1.57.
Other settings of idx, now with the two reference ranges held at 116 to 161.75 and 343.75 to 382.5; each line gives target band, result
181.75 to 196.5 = -0.12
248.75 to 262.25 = 0.19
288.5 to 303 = 0.10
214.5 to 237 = 0.31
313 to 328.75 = 0.04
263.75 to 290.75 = -0.06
